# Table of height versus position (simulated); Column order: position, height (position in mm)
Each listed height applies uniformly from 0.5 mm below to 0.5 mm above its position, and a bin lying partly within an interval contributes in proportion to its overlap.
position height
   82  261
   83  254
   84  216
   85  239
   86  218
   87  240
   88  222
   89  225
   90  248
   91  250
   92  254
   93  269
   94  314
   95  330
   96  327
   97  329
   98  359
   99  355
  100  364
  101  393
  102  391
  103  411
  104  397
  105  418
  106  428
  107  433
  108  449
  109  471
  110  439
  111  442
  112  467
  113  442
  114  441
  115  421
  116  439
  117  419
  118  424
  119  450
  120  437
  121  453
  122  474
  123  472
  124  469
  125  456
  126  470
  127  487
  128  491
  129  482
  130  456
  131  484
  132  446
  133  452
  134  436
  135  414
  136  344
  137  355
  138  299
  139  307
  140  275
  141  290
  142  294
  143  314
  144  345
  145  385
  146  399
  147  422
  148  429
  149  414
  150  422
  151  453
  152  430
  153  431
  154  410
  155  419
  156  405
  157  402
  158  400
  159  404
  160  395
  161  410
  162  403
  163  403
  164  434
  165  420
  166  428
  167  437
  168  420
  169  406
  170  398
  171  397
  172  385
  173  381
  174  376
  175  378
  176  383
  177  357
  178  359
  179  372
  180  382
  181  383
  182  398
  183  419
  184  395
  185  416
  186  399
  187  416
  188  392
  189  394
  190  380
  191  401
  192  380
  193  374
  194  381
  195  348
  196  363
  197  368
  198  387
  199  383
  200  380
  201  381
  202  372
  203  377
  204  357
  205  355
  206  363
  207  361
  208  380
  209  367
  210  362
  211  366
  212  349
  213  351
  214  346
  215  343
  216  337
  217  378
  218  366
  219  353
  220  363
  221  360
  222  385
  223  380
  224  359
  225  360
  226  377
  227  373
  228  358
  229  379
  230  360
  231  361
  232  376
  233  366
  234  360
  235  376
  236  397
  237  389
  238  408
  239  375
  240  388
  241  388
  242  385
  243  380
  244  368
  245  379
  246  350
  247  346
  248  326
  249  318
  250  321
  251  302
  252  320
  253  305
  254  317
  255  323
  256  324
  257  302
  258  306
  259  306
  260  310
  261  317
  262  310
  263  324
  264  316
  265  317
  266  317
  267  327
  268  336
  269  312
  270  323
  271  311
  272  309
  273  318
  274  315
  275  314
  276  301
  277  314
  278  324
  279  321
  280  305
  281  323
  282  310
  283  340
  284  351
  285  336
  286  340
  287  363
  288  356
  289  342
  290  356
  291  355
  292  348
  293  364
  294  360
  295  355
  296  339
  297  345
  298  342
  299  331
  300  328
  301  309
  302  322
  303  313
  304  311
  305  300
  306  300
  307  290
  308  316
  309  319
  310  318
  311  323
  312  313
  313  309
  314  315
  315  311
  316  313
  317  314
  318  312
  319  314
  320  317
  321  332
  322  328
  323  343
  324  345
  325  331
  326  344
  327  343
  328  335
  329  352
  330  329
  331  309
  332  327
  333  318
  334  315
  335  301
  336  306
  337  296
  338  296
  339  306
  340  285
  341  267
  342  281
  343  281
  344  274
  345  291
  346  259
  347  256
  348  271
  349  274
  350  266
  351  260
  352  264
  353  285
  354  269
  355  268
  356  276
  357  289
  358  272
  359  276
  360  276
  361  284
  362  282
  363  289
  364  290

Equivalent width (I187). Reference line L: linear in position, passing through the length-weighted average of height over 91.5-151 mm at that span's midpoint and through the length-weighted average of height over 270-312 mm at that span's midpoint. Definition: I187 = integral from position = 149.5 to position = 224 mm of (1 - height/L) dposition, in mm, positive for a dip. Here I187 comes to -2.5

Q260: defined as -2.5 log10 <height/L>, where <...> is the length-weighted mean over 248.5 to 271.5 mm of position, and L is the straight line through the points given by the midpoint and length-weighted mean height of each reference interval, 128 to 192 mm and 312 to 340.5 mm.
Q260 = 0.11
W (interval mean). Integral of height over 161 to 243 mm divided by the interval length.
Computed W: 380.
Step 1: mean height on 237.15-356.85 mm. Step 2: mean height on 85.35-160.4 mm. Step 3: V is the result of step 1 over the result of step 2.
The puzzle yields 0.82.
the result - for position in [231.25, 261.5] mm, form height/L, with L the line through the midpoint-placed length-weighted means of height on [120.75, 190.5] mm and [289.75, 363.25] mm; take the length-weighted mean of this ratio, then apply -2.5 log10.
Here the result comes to 0.02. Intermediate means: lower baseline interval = 404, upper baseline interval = 308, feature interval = 348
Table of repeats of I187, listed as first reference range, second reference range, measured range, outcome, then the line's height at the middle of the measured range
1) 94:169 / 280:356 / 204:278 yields 1.72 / 354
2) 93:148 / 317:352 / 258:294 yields 0.54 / 332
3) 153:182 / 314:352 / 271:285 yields 0.70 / 336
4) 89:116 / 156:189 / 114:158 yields -3.03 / 387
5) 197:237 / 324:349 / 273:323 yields -0.37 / 324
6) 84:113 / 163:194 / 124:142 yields -2.00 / 367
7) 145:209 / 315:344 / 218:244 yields -0.55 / 366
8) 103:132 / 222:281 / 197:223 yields 0.64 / 374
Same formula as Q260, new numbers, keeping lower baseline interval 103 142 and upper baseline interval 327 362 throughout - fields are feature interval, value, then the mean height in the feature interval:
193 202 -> 0.02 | 374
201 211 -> 0.02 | 367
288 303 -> -0.07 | 342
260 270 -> 0.06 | 319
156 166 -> -0.02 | 409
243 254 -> 0.04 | 335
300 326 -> -0.03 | 317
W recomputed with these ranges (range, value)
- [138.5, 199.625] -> 389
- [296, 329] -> 322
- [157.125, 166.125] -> 410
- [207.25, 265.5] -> 352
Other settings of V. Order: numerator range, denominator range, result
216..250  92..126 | 0.90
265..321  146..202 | 0.82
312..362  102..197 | 0.73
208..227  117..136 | 0.80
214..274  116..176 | 0.84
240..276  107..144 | 0.78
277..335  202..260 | 0.92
